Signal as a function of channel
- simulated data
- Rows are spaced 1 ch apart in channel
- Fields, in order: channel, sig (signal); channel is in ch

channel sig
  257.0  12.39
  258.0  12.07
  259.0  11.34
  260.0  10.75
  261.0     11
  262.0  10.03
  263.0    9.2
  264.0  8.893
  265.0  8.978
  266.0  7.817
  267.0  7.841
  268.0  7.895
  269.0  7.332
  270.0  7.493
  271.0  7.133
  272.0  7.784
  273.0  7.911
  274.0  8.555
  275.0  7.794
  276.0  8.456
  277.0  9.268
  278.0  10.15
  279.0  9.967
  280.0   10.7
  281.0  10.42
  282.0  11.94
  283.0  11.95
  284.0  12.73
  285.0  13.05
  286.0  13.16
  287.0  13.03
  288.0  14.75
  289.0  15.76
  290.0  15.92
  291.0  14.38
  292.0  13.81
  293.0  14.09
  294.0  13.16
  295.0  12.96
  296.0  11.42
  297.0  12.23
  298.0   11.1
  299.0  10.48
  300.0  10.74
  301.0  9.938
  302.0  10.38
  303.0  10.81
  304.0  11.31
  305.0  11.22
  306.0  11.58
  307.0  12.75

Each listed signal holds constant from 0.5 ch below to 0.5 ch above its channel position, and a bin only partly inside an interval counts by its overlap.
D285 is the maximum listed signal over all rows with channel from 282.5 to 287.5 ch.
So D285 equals 13.16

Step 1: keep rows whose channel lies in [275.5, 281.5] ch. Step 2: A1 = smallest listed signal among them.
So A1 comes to 8.456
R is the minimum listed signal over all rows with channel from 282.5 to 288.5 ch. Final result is 11.95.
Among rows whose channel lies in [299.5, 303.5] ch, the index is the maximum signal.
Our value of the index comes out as 10.81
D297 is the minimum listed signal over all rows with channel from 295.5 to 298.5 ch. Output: 11.1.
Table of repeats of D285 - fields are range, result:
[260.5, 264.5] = 11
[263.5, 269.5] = 8.978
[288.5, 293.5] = 15.92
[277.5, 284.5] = 12.73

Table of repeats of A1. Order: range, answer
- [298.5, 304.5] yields 9.938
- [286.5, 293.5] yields 13.03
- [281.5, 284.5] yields 11.94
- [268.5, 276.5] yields 7.133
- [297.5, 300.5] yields 10.48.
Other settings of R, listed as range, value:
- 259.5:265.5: 8.893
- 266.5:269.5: 7.332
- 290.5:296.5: 11.42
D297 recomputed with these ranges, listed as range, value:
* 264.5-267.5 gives 7.817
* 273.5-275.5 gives 7.794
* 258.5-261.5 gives 10.75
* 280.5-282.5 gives 10.42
